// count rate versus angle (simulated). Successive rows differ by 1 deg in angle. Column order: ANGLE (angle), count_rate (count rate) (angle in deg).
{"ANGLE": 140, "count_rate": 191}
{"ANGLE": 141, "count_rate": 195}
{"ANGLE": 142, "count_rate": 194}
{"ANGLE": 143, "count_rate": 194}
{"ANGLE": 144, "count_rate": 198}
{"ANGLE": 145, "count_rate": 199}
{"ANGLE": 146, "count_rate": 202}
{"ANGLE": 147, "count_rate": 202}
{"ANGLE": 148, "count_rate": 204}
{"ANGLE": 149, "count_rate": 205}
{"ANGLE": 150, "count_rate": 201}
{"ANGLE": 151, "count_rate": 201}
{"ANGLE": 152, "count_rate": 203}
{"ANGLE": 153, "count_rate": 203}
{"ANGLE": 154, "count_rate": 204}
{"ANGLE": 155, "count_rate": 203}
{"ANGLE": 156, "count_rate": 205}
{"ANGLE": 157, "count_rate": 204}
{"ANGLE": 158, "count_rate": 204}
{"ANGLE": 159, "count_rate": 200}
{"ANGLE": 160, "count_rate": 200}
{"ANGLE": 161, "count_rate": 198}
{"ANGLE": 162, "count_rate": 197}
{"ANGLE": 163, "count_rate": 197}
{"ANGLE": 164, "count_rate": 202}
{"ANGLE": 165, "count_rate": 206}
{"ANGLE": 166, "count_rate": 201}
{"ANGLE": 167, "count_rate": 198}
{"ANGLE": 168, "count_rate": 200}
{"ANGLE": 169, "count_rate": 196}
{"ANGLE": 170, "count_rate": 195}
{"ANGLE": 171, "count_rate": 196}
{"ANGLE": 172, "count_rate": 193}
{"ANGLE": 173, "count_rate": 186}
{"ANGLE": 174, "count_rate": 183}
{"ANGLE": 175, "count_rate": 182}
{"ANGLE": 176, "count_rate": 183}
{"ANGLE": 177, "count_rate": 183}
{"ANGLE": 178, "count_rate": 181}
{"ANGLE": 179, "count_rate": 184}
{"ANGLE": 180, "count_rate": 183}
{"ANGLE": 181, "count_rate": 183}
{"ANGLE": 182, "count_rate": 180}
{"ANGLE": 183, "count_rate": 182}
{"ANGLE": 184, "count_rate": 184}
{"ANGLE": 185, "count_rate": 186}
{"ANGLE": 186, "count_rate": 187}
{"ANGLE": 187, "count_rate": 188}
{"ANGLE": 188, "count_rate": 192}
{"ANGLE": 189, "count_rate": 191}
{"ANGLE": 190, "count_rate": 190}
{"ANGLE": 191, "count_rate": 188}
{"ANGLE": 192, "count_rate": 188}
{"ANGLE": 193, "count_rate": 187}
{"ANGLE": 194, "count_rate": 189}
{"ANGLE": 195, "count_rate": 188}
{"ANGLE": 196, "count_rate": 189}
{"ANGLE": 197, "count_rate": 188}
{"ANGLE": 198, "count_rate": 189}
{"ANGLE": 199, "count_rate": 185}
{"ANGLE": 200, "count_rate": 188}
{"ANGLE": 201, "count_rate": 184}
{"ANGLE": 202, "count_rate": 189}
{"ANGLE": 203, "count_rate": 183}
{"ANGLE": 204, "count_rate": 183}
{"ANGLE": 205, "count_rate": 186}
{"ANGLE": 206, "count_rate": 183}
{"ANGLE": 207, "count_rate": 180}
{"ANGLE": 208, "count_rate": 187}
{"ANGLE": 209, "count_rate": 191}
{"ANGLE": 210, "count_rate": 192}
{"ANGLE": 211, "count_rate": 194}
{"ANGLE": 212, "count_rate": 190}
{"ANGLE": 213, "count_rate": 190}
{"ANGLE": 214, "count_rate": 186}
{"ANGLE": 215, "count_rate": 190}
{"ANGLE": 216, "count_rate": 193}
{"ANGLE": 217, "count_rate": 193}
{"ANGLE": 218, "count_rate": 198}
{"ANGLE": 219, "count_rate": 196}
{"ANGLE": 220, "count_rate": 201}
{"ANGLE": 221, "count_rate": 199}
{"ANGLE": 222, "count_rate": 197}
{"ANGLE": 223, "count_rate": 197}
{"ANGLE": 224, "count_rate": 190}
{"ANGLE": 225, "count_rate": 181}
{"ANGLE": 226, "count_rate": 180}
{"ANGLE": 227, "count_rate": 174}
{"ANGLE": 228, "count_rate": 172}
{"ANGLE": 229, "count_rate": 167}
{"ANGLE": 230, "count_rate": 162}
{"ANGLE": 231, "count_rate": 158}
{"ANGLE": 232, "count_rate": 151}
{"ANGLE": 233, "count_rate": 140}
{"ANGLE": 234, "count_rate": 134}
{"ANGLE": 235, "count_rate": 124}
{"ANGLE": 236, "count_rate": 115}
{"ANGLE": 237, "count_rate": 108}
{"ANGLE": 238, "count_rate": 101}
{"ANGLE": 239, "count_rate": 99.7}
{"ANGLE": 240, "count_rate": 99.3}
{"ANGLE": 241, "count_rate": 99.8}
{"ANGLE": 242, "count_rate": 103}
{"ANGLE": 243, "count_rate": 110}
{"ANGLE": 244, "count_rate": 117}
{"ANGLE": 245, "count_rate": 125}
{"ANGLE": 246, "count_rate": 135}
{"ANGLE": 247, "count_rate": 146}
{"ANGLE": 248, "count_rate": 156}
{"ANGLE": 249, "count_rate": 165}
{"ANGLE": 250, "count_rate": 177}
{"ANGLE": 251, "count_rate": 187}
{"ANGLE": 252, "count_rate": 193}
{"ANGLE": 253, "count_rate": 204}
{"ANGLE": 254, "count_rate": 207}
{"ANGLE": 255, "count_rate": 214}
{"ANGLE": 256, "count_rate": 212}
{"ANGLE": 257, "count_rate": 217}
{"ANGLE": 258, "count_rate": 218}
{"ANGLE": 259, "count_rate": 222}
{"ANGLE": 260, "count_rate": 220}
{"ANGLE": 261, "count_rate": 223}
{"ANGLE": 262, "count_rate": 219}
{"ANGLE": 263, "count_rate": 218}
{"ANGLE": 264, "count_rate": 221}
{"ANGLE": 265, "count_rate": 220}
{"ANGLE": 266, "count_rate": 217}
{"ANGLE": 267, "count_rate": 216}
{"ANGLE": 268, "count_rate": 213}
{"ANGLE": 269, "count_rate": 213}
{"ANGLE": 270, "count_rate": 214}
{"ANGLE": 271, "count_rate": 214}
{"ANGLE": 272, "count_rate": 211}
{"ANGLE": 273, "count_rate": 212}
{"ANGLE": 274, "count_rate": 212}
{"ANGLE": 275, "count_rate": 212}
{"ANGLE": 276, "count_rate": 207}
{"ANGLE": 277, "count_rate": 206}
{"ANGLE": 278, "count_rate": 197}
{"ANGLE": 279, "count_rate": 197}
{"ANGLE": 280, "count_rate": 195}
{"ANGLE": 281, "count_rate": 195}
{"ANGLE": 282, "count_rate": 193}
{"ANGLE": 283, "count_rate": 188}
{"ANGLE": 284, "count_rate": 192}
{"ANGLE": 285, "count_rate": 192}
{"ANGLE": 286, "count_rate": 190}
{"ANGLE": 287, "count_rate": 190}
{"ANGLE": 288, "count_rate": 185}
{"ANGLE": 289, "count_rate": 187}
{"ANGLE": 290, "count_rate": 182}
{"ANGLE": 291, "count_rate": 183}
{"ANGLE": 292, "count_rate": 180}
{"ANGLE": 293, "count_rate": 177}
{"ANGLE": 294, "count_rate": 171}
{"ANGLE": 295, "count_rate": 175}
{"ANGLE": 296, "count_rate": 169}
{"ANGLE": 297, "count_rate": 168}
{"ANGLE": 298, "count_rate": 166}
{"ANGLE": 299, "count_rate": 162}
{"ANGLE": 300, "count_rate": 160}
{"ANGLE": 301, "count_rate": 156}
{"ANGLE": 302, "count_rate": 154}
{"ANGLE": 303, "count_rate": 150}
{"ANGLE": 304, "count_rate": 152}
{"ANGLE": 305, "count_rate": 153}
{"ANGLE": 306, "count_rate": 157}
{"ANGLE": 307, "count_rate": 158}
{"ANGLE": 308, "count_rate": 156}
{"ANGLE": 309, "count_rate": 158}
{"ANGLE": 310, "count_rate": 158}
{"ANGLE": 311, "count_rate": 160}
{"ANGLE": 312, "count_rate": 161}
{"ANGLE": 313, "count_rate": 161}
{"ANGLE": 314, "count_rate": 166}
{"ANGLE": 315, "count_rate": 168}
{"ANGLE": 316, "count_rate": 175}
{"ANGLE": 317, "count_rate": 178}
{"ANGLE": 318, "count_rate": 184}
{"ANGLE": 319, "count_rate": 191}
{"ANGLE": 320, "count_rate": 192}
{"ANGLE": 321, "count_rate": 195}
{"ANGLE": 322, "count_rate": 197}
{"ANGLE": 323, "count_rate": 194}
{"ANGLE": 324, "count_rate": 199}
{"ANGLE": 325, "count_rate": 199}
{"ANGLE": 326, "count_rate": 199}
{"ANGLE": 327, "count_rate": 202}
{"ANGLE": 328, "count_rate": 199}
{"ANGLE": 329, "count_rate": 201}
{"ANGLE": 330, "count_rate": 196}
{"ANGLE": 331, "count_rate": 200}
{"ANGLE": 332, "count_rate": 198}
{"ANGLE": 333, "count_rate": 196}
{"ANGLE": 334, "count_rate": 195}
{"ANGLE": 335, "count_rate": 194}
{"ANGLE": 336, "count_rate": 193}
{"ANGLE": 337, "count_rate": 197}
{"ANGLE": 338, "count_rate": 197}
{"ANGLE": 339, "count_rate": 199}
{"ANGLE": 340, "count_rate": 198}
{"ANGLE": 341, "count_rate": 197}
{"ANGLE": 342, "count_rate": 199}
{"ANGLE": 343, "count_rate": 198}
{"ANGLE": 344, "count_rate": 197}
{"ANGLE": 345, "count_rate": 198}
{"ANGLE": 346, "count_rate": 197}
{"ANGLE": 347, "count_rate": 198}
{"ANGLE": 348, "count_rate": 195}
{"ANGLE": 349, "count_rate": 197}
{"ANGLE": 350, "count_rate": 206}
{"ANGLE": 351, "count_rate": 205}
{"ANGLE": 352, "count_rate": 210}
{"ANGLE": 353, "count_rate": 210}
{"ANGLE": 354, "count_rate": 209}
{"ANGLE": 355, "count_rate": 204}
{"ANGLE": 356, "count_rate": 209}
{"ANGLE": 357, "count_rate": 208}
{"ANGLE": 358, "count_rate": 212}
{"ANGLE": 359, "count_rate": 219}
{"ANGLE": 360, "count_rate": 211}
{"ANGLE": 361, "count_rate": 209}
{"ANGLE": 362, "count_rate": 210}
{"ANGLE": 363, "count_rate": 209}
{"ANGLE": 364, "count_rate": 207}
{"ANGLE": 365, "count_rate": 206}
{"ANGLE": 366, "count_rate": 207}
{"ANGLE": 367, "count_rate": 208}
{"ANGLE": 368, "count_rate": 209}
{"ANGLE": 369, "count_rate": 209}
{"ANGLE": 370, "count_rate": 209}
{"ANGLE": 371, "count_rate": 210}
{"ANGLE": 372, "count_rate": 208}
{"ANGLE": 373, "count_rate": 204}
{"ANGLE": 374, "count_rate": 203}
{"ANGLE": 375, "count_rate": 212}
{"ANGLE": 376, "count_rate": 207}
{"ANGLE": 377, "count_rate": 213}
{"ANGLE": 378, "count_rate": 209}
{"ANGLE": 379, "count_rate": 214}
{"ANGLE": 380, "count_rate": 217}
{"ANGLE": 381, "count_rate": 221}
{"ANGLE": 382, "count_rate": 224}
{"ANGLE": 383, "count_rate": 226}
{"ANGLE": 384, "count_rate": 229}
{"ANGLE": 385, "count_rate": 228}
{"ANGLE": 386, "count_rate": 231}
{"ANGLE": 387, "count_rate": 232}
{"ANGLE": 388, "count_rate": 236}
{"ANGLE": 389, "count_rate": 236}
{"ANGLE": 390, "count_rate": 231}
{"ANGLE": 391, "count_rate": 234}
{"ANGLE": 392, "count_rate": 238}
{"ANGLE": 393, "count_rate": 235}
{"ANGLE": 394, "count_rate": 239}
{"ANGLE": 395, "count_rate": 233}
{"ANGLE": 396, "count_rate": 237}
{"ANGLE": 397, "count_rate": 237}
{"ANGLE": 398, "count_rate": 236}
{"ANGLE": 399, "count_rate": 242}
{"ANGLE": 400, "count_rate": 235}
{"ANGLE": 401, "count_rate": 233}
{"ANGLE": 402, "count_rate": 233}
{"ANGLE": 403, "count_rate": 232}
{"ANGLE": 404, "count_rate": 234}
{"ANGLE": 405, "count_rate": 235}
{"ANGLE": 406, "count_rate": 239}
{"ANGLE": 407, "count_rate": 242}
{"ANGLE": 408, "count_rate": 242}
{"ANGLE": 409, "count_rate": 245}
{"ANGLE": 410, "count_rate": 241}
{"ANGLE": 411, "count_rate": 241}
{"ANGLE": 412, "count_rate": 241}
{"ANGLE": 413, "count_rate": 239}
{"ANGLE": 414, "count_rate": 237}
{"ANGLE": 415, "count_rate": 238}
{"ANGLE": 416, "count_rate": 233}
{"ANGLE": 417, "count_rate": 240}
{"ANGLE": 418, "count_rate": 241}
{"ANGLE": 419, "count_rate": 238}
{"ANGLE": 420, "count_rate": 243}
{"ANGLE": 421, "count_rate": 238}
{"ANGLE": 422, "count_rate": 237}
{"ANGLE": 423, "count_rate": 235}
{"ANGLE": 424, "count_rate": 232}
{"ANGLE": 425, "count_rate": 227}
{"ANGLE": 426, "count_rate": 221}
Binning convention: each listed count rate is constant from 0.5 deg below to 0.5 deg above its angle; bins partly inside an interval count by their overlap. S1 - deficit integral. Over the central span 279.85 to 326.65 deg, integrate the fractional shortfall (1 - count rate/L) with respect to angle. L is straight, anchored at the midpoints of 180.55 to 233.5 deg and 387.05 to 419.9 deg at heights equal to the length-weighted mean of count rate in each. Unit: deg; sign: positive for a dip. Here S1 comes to 7.7 deg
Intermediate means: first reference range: 185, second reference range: 237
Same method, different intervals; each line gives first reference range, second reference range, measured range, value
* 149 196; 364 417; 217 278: 7.8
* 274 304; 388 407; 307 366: 3.3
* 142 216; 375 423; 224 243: 6.0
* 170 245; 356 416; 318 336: 1.0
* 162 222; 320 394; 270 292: 0.3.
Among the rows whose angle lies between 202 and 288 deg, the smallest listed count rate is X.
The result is 99.3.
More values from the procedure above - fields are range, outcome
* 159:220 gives 180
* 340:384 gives 195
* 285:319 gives 150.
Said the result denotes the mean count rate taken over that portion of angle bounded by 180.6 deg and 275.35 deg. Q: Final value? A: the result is 181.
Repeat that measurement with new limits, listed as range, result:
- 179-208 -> 186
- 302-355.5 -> 187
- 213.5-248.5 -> 154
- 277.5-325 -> 176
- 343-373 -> 206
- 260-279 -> 213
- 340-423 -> 221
